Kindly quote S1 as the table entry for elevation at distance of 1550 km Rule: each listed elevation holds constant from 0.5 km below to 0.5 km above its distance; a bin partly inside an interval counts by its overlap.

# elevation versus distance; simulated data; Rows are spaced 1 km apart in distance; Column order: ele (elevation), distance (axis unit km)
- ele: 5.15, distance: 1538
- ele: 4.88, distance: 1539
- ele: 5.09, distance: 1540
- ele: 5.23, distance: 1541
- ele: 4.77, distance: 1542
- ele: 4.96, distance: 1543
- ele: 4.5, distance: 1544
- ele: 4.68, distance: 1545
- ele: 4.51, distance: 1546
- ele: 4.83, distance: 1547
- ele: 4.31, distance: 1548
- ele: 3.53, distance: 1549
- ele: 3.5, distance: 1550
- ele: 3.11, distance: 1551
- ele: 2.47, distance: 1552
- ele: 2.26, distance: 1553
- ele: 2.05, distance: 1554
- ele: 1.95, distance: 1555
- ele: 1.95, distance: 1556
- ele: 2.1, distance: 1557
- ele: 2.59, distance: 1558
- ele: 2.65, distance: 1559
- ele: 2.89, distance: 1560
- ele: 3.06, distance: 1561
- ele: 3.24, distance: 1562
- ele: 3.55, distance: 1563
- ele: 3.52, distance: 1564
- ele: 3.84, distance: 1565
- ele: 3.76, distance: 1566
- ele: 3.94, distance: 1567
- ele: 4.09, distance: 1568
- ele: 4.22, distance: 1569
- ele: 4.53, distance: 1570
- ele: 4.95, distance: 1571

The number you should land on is 3.5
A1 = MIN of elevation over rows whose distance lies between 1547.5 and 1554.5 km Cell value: 2.05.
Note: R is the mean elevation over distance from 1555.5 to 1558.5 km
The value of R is 2.21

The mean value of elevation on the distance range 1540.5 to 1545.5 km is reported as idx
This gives 4.83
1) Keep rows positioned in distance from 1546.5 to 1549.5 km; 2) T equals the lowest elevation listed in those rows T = 3.53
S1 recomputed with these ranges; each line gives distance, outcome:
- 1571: 4.95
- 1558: 2.59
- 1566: 3.76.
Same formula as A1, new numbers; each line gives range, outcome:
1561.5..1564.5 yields 3.24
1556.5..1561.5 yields 2.1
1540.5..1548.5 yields 4.31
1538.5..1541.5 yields 4.88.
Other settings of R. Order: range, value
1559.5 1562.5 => 3.06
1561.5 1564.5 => 3.44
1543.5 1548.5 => 4.57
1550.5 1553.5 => 2.61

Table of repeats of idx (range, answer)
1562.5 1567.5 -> 3.72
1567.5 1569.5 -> 4.15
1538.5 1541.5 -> 5.07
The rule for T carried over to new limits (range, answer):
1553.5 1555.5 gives 1.95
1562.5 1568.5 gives 3.52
